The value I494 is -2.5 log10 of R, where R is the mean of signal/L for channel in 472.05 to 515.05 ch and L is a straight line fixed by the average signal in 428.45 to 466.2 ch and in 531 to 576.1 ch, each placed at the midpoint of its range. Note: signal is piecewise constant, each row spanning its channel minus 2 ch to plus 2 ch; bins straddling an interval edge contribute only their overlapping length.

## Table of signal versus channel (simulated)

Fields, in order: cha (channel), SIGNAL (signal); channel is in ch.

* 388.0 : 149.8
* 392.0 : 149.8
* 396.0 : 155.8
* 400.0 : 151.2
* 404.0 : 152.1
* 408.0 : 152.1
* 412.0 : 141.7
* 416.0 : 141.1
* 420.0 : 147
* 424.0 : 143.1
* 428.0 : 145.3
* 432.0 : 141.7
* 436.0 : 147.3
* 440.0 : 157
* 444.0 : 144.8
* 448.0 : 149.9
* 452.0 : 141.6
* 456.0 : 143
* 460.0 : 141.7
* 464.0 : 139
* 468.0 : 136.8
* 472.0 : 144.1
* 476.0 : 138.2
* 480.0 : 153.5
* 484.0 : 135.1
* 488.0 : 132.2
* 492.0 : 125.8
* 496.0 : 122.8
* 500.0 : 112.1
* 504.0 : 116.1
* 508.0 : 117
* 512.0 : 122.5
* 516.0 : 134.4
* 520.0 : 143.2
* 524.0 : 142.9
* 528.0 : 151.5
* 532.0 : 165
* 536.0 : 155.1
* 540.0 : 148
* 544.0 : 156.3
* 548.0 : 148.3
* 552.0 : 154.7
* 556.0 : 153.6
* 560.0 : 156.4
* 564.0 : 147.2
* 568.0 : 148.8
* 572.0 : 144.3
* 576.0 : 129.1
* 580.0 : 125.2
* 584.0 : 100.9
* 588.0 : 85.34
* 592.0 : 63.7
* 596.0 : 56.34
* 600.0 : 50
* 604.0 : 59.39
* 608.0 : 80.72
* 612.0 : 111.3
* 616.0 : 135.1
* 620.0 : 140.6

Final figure 0.15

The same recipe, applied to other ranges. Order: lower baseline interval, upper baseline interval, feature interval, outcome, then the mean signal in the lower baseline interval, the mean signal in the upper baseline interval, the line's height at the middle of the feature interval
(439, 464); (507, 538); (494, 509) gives 0.219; 145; 142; 143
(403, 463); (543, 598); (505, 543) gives -0.075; 146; 126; 133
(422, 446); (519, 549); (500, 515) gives 0.256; 147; 152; 150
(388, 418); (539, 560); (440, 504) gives 0.102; 149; 153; 151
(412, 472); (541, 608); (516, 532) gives -0.156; 144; 117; 127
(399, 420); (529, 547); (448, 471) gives 0.068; 147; 155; 151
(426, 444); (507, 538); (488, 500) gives 0.166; 147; 142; 144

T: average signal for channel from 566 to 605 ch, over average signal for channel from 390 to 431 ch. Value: 0.66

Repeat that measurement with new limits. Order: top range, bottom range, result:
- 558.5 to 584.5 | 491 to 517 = 1.14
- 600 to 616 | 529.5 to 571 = 0.56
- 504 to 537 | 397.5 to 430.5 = 0.95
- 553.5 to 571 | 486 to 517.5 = 1.23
